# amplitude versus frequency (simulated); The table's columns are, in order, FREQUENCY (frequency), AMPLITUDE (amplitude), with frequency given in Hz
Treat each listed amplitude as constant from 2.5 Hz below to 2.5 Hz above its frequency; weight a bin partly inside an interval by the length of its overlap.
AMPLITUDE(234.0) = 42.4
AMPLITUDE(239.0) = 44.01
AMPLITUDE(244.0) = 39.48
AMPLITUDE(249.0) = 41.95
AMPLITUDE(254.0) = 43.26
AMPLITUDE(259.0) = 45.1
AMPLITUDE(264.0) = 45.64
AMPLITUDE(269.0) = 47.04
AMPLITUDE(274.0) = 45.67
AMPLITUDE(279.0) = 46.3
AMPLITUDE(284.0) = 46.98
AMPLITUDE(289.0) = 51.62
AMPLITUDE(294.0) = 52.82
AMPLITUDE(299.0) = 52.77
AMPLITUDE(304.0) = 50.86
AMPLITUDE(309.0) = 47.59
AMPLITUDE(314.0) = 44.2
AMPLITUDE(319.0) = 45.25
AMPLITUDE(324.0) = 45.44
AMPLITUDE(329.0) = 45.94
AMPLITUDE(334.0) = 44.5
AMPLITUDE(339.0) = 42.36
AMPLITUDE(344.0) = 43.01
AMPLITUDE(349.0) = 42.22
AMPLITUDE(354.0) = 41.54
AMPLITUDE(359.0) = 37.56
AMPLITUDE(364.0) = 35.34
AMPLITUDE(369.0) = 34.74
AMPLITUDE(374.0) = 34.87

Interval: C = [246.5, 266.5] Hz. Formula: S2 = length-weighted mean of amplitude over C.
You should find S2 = 44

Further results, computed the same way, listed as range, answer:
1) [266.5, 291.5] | 47.5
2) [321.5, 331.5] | 45.7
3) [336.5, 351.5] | 42.5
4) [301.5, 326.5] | 46.7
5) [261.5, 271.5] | 46.3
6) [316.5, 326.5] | 45.3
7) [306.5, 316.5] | 45.9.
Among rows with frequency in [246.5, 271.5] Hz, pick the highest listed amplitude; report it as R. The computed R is 47.04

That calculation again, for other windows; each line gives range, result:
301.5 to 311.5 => 50.86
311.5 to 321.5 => 45.25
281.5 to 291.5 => 51.62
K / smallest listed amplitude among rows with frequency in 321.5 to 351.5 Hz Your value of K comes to 42.22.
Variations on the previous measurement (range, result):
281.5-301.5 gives 46.98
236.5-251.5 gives 39.48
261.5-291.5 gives 45.64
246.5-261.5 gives 41.95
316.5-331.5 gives 45.25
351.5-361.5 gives 37.56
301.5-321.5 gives 44.2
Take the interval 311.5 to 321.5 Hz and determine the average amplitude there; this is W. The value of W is 44.7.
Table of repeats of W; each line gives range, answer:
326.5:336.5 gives 45.2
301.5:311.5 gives 49.2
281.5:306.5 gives 51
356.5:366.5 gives 36.5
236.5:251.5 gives 41.8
